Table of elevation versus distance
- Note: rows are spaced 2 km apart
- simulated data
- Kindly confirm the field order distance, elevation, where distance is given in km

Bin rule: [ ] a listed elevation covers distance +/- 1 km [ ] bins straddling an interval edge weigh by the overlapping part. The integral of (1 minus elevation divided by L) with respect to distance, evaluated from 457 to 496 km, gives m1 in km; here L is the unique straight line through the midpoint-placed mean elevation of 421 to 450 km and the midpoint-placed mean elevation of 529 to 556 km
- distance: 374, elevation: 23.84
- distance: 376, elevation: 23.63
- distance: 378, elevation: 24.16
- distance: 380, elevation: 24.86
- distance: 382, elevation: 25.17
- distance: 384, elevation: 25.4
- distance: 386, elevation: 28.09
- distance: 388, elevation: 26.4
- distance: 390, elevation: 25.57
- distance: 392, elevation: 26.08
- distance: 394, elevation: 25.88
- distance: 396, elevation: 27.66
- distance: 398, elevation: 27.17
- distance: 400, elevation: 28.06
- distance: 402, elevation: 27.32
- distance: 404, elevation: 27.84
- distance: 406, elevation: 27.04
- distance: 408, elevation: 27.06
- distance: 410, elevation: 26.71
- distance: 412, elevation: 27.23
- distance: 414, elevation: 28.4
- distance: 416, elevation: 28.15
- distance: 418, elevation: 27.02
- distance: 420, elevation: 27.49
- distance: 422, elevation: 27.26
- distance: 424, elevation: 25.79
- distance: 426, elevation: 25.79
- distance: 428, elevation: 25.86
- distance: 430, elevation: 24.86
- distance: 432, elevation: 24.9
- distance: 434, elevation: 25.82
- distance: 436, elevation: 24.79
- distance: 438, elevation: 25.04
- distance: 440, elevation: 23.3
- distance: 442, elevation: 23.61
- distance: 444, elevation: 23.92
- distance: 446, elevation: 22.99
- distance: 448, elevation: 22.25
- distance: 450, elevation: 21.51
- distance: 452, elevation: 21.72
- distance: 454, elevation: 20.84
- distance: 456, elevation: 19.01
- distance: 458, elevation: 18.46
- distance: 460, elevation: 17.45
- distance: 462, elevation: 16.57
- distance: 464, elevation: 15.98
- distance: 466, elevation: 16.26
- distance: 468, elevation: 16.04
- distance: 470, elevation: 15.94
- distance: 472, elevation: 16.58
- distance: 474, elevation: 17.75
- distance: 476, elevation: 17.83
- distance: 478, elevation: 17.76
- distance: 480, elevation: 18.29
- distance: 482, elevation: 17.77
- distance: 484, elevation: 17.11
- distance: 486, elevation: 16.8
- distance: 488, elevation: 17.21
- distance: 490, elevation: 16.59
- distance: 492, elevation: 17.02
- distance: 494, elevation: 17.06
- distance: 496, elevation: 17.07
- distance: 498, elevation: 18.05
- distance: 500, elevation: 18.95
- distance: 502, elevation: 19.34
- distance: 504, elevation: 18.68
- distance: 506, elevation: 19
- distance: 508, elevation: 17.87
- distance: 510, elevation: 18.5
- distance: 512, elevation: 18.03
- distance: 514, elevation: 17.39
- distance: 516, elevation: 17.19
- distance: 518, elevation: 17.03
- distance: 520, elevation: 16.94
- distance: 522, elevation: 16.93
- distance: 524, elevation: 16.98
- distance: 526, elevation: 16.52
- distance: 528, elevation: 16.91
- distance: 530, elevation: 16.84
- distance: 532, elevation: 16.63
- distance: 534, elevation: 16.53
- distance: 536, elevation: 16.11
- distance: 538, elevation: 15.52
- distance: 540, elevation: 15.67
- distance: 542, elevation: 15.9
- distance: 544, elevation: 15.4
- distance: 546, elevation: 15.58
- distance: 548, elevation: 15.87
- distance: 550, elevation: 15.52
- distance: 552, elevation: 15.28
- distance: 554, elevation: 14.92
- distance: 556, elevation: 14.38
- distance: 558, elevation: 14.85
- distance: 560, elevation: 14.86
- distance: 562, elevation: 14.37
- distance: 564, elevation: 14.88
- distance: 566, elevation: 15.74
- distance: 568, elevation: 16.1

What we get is 7.6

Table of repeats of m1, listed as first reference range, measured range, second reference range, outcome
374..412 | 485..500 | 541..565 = 1.6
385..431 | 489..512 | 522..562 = 1.4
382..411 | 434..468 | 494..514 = 2.6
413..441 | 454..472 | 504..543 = 4.4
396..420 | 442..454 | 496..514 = 0.7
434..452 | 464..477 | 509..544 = 2.8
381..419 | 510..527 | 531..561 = 0.5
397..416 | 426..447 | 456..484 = -1.8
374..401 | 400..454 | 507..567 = -4.9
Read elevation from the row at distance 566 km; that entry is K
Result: 15.74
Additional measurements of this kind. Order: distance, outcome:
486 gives 16.8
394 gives 25.88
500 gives 18.95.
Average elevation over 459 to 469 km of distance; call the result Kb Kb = 16.5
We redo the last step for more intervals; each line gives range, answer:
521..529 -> 16.8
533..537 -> 16.3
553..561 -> 14.8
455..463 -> 17.9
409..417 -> 27.6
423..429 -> 25.8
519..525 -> 16.9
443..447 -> 23.5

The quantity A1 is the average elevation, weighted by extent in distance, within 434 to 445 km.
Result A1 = 24.3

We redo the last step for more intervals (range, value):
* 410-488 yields 21.7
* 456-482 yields 17.2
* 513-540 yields 16.7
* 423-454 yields 24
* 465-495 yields 17.1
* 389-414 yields 27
